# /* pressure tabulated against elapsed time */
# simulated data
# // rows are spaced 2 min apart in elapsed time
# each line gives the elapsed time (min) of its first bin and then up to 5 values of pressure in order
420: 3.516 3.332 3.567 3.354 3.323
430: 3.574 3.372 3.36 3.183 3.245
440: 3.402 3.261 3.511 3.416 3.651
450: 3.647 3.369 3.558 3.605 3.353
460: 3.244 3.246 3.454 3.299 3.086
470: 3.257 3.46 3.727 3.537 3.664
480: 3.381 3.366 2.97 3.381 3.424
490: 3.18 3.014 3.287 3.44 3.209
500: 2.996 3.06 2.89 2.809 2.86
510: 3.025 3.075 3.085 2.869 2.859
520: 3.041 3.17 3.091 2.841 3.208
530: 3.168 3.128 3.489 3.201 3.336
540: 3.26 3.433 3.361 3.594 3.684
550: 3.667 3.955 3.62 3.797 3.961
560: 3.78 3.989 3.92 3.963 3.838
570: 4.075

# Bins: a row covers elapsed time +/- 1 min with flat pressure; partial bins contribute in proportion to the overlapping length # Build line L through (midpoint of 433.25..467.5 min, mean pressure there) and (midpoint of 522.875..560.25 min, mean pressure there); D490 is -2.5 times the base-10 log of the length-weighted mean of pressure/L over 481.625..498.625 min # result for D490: 0.055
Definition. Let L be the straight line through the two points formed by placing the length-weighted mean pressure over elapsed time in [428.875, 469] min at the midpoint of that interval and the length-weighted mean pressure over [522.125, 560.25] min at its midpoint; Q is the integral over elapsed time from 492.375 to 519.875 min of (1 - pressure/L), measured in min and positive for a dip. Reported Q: 3.1 min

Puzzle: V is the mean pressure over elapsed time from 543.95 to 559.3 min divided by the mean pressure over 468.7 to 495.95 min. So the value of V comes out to 1.11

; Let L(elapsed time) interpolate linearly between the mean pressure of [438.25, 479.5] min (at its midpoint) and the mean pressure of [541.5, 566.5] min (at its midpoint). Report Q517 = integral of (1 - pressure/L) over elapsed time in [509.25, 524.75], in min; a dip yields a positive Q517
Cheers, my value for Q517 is 2.6 min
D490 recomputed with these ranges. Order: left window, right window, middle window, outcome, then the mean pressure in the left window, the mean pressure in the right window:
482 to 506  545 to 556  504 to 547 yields 0.11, 3.16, 3.71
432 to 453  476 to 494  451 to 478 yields -0.02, 3.4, 3.31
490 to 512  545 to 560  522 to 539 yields 0.09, 3.07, 3.76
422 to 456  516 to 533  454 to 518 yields 0.00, 3.43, 3.05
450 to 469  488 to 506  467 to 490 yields -0.04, 3.37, 3.13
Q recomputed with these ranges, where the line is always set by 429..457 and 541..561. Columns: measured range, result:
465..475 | 0.4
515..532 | 2.8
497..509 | 2.0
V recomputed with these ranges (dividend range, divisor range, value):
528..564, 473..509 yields 1.10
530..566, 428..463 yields 1.06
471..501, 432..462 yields 0.98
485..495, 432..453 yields 0.96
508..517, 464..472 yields 0.92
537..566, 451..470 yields 1.10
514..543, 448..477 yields 0.92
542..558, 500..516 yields 1.24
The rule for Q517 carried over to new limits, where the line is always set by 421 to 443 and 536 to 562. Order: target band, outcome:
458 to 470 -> 0.6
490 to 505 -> 1.6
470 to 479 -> -0.3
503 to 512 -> 1.6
